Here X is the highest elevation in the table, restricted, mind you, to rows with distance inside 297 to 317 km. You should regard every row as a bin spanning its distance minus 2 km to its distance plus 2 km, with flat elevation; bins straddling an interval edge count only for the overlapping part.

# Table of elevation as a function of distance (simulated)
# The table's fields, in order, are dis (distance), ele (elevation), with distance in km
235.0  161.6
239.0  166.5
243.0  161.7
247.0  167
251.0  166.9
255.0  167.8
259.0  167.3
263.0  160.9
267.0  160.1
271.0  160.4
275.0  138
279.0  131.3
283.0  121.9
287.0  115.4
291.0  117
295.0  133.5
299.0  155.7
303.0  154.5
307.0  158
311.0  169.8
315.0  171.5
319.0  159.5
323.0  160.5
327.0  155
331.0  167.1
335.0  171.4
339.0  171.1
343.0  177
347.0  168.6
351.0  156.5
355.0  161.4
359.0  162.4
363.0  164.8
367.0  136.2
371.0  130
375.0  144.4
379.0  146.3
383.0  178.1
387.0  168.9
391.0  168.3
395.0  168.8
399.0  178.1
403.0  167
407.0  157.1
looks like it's 171.5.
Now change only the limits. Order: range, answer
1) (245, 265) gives 167.8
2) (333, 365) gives 177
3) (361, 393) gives 178.1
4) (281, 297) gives 133.5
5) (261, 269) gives 160.9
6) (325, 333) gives 167.1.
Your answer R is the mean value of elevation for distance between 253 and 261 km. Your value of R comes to 168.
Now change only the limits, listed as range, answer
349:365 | 161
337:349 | 172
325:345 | 168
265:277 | 153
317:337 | 163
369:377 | 137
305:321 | 165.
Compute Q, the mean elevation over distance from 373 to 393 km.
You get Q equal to 161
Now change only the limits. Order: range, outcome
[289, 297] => 125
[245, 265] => 166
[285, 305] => 135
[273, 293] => 125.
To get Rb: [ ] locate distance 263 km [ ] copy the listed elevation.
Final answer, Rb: 160.9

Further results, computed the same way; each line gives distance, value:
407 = 157.1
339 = 171.1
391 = 168.3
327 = 155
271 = 160.4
